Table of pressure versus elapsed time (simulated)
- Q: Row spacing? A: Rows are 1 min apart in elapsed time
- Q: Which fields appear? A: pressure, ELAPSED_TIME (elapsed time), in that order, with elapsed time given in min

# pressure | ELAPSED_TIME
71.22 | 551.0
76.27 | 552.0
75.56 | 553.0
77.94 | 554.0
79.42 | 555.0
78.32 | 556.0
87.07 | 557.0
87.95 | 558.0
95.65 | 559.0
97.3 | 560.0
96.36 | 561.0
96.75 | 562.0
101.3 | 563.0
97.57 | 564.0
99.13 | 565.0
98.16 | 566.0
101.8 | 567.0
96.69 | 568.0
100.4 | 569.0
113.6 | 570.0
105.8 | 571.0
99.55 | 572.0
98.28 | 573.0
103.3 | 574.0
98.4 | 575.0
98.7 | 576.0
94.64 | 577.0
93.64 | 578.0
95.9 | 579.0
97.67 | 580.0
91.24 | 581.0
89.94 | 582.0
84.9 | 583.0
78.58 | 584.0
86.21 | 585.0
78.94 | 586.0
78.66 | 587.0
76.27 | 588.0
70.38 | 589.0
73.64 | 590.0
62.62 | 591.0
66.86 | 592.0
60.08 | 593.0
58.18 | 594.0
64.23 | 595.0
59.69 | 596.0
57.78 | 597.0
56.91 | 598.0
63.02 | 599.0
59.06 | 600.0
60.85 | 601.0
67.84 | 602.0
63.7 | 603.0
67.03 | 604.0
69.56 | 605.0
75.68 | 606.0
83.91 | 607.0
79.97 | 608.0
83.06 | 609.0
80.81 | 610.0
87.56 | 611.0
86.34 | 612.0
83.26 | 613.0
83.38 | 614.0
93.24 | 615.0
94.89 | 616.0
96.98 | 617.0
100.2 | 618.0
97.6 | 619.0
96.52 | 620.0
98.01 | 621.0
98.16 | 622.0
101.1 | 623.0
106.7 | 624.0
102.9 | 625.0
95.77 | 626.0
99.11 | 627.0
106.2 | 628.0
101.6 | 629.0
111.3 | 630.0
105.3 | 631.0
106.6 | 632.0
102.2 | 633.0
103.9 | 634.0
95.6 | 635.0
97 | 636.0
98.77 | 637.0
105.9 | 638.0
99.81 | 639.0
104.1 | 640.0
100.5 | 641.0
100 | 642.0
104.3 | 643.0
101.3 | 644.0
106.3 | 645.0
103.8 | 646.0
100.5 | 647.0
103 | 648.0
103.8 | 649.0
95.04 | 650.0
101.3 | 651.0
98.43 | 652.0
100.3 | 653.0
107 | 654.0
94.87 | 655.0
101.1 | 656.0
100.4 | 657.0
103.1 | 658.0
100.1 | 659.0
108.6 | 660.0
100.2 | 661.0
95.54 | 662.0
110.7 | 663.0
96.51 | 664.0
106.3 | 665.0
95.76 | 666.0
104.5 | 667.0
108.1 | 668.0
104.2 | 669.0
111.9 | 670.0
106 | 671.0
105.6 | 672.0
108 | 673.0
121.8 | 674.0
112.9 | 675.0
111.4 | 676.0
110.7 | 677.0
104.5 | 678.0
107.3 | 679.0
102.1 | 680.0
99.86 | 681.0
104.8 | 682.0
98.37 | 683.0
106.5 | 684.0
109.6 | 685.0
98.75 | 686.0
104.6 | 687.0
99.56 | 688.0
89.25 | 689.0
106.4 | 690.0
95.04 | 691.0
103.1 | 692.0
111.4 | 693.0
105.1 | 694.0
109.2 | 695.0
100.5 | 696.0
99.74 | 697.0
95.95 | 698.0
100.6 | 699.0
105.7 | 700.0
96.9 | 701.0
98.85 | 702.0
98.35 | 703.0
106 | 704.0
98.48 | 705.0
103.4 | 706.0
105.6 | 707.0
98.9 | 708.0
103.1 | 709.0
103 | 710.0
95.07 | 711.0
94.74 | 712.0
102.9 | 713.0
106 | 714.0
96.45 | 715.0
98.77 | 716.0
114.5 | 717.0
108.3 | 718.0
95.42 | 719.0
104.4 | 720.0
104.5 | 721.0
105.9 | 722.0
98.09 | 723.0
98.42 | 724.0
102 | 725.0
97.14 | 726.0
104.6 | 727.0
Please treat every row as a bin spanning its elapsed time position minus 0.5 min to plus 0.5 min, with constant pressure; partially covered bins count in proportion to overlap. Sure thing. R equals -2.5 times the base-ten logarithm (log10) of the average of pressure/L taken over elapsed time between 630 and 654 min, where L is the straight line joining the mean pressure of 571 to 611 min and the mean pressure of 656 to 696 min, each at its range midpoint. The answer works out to -0.09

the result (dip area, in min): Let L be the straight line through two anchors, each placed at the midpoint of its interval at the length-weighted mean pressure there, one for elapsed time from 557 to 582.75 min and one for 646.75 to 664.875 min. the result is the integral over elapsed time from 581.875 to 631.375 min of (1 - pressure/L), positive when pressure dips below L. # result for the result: 8.6 min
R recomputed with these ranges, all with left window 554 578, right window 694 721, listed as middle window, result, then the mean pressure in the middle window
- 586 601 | 0.44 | 65.2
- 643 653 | -0.02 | 102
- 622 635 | -0.05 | 103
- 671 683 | -0.07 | 108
